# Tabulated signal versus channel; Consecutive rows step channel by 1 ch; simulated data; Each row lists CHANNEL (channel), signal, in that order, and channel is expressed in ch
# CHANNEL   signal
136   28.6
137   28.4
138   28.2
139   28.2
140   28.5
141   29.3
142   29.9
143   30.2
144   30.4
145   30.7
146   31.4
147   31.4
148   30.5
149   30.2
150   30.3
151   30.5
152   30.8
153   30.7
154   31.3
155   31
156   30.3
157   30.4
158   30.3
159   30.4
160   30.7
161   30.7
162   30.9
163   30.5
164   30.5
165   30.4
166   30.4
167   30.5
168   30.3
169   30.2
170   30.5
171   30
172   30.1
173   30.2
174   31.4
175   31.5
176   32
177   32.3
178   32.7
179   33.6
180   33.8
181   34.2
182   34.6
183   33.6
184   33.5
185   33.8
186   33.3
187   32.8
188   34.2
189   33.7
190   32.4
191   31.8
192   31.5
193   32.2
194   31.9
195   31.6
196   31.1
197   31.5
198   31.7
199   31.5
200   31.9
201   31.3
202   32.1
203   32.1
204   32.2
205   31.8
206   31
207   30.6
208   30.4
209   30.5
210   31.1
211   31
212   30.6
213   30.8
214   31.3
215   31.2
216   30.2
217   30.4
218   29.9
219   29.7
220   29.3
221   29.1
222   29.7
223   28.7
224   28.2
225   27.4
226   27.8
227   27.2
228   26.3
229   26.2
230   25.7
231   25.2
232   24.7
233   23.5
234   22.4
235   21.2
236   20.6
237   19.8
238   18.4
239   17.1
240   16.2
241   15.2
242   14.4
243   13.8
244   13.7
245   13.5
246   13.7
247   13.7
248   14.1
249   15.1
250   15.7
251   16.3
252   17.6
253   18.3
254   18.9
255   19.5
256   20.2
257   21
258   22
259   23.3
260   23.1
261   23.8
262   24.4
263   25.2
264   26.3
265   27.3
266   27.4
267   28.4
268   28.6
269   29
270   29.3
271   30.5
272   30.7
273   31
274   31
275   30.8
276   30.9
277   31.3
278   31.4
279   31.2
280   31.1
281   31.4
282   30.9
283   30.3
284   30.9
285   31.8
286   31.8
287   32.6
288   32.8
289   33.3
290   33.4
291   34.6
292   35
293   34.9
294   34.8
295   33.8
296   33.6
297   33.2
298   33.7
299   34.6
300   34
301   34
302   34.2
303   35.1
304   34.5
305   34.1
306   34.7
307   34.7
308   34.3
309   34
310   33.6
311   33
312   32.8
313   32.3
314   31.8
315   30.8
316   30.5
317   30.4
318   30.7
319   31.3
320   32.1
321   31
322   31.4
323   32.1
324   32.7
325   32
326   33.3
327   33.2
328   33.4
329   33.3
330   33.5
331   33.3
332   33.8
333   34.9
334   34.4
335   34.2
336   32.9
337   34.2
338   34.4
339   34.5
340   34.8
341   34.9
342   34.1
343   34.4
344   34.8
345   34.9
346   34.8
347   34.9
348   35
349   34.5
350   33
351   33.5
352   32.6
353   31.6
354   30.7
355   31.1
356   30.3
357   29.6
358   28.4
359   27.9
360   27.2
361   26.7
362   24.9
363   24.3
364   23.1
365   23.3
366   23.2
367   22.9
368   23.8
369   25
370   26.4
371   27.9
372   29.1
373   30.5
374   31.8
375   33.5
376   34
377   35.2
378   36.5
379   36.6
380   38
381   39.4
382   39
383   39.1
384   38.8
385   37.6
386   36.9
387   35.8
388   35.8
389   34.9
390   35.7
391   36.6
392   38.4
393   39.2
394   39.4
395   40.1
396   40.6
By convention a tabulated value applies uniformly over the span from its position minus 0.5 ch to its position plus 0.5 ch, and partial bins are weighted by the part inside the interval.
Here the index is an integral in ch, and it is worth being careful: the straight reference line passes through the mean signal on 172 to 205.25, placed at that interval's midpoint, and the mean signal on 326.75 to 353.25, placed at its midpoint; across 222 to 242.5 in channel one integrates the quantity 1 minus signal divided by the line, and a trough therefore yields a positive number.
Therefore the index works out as 6.16 ch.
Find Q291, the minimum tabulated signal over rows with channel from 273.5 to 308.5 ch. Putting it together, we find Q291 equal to 30.3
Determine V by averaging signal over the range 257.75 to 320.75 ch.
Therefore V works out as 31.3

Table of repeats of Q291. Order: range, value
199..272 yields 13.5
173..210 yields 30.2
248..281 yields 14.1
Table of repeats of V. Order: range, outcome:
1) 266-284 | 30.4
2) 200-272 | 24.7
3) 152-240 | 29.9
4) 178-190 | 33.6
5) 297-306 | 34.2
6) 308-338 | 32.7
